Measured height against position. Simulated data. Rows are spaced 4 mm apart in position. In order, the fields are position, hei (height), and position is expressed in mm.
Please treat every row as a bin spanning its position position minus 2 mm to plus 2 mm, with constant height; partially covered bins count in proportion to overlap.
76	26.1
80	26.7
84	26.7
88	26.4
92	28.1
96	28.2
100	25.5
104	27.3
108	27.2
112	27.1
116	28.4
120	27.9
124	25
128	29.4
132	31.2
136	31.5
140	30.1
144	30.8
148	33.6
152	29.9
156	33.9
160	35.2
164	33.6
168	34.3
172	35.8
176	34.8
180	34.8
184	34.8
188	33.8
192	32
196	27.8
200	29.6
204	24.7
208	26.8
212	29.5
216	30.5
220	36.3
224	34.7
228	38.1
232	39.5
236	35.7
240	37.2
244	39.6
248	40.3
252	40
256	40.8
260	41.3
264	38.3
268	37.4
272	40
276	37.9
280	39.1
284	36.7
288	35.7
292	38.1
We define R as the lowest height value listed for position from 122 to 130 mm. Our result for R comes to 25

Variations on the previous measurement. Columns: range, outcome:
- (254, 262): 40.8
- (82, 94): 26.4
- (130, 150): 30.1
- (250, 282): 37.4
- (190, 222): 24.7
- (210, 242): 29.5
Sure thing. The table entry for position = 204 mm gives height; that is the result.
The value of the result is 24.7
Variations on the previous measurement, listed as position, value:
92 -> 28.1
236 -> 35.7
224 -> 34.7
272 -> 40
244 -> 39.6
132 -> 31.2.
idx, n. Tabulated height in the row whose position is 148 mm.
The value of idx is 33.6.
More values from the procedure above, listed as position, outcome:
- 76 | 26.1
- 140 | 30.1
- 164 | 33.6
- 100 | 25.5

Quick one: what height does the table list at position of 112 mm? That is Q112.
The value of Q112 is 27.1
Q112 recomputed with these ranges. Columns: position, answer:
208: 26.8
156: 33.9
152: 29.9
